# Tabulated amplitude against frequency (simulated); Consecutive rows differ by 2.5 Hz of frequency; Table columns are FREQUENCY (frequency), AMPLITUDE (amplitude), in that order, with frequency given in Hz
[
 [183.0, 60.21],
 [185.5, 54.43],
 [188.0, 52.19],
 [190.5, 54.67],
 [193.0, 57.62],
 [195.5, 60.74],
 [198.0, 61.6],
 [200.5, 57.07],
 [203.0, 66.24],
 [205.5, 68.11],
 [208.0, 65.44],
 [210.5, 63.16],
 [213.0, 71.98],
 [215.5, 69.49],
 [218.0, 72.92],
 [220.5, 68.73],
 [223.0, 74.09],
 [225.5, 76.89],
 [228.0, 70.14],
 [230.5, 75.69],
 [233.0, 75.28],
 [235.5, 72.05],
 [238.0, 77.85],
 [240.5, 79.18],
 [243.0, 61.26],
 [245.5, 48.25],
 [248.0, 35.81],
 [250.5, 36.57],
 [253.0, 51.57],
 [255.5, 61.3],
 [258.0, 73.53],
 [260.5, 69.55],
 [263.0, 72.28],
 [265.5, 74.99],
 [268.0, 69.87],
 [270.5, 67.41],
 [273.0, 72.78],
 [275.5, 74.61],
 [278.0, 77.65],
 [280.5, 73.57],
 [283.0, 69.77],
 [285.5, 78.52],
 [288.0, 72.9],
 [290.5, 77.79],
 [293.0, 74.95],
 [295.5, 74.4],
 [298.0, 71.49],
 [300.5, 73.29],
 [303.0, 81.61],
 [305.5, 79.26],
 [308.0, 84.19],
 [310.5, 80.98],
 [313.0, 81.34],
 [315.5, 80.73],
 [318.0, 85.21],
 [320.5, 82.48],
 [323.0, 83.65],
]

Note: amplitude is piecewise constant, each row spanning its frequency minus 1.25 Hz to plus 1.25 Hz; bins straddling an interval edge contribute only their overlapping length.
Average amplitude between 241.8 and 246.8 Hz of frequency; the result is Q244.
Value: 54.5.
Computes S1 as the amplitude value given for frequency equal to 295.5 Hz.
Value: 74.4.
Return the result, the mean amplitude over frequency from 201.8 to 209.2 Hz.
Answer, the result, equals 66.6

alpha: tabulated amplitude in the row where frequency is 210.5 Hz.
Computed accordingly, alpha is 63.16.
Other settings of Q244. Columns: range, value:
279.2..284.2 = 71.7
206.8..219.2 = 68.6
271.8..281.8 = 74.6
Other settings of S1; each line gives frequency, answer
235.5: 72.05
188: 52.19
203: 66.24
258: 73.53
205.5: 68.11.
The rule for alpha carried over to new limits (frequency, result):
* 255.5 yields 61.3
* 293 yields 74.95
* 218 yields 72.92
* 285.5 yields 78.52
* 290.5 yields 77.79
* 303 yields 81.61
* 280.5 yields 73.57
